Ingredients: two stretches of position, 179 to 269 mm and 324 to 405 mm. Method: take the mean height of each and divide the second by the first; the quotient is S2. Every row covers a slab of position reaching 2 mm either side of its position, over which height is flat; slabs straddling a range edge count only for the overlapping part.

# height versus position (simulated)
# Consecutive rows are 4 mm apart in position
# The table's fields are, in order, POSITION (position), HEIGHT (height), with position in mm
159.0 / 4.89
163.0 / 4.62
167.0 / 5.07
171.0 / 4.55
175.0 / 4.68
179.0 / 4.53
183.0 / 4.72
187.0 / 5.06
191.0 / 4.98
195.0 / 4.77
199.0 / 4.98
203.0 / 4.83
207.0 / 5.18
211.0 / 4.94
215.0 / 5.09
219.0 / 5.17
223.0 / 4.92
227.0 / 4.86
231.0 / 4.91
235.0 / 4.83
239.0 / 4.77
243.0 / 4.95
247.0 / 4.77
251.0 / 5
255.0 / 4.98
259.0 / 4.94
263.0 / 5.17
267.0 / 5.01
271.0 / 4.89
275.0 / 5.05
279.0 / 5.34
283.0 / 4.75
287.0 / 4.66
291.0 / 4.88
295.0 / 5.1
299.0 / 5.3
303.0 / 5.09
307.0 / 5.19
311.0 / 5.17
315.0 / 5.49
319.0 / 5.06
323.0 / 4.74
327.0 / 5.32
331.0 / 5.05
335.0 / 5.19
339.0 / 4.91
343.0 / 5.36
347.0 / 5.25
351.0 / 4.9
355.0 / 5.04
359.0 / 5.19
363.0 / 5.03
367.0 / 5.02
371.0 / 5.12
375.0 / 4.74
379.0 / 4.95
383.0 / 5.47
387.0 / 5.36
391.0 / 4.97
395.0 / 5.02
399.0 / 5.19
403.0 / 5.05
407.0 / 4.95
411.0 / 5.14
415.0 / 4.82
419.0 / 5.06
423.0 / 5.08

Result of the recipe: 1.03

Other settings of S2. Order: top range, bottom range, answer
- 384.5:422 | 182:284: 1.02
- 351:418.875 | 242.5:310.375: 1.01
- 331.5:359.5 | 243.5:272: 1.03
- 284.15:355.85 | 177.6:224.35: 1.03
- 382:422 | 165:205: 1.06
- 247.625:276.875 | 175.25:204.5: 1.03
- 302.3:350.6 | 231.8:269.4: 1.04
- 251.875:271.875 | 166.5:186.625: 1.06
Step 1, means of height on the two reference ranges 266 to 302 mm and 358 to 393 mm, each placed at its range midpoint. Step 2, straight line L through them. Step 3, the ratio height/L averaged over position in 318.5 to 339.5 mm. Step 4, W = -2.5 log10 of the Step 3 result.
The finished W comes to 0.00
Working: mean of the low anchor 5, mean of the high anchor 5.09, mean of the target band 5.05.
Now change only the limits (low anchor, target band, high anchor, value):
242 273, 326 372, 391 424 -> -0.02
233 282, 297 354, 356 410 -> -0.02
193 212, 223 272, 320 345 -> 0.02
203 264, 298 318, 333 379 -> -0.05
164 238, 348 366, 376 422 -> 0.00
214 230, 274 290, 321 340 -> 0.02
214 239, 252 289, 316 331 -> 0.01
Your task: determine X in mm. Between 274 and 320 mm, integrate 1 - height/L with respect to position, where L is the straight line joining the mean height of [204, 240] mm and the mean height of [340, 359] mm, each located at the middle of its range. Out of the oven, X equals -0.3 mm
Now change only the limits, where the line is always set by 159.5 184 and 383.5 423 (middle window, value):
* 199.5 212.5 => -0.6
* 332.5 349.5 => -0.6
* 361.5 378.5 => 0.2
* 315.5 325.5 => -0.1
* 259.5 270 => -0.4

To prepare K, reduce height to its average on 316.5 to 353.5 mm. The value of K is 5.09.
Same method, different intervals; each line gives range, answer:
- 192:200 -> 4.88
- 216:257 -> 4.92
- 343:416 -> 5.08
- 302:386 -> 5.11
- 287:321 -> 5.13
